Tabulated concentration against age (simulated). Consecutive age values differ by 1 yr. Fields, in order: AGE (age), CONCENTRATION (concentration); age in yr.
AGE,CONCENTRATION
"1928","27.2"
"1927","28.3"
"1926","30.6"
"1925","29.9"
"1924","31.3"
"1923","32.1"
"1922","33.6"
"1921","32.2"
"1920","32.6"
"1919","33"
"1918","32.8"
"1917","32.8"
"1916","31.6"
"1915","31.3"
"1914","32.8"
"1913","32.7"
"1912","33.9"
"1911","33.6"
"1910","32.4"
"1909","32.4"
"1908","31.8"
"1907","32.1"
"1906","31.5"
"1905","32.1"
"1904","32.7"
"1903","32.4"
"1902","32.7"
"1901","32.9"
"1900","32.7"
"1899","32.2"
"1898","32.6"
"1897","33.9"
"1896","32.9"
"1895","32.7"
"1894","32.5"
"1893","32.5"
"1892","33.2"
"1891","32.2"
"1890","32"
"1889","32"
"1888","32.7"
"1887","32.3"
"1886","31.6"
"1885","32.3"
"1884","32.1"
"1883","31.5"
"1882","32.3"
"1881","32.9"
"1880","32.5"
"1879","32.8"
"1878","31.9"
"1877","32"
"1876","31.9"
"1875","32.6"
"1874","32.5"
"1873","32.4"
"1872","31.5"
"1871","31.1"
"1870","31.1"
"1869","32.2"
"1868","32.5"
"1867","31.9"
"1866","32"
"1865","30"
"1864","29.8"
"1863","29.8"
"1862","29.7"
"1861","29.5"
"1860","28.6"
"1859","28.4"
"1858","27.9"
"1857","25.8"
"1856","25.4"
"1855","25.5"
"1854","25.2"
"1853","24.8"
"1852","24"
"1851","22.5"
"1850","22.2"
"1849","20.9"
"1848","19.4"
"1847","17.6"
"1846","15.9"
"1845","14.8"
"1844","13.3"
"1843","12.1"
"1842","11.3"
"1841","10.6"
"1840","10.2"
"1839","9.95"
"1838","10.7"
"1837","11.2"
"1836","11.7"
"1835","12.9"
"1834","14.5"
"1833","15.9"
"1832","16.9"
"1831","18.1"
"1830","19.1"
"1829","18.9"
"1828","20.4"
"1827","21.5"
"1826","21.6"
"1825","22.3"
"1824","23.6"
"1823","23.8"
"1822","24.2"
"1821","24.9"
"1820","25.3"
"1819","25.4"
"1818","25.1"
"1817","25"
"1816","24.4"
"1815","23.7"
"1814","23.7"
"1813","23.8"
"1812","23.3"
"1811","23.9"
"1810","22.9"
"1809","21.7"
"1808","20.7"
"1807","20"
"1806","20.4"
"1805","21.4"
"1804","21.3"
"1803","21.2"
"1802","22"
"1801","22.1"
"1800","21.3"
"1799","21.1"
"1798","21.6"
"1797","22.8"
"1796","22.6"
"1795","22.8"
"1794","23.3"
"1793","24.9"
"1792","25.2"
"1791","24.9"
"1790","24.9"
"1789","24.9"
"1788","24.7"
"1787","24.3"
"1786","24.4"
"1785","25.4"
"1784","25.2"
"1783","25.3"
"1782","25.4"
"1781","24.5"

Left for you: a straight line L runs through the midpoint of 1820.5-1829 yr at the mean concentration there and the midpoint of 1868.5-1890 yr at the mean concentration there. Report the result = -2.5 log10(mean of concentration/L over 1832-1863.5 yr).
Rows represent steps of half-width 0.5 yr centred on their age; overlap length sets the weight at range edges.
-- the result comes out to 0.36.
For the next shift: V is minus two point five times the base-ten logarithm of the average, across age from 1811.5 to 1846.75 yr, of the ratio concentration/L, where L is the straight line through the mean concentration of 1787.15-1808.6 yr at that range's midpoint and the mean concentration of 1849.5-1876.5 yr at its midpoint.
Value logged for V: 0.34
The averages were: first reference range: 22.6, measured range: 18.6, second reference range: 28.9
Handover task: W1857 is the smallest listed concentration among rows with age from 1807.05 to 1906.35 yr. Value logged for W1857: 9.95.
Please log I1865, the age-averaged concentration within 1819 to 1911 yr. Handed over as 26.4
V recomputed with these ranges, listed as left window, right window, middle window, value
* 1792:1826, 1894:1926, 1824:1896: 0.12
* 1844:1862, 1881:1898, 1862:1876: -0.15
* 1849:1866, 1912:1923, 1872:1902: -0.10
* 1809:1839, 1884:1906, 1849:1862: 0.00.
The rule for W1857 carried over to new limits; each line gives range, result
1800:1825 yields 20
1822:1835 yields 12.9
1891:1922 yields 31.3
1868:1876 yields 31.1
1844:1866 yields 13.3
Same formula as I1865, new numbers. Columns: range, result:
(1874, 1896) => 32.3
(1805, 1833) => 22.3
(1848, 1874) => 28.1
